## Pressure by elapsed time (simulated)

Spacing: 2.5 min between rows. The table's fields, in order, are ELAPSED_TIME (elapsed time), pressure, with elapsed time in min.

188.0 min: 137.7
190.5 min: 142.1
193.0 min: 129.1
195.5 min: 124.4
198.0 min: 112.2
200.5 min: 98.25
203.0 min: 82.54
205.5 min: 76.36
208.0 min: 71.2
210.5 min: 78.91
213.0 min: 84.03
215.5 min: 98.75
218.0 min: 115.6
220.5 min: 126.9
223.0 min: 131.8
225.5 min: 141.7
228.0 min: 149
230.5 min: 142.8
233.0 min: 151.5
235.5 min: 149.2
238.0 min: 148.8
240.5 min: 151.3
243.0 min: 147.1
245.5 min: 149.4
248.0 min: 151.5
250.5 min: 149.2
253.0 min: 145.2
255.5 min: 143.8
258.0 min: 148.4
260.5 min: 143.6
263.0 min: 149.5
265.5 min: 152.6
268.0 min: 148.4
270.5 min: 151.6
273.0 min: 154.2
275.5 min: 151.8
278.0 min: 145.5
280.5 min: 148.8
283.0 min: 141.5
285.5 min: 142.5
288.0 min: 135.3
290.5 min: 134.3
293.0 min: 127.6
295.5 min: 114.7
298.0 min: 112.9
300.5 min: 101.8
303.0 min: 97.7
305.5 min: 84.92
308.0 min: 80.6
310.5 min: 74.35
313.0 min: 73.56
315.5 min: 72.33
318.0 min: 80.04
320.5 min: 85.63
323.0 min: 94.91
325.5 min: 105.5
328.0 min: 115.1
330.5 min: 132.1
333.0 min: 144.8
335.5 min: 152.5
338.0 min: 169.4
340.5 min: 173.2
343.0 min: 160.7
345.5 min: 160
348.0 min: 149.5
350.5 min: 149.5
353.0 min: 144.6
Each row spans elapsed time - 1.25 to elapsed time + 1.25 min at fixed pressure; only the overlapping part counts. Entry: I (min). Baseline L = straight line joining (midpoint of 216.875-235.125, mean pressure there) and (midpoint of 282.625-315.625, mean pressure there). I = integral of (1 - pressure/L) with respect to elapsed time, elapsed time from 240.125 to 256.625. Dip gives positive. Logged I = -2.5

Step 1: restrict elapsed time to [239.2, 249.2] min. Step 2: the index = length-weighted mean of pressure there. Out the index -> 150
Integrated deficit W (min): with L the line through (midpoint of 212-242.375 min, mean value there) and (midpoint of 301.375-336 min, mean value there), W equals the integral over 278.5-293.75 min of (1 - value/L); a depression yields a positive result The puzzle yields -3.9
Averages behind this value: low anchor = 133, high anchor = 98.5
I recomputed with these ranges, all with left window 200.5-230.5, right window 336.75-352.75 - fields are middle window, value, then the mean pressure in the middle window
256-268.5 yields -2.25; 148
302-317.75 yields 7.03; 80.3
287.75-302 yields 1.96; 120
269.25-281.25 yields -1.79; 150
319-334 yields 3.97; 112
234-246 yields -3.37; 149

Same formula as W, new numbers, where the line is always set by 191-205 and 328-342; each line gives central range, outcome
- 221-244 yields -4.9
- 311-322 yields 5.1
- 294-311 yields 5.3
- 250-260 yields -1.5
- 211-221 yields 1.1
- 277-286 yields -0.7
